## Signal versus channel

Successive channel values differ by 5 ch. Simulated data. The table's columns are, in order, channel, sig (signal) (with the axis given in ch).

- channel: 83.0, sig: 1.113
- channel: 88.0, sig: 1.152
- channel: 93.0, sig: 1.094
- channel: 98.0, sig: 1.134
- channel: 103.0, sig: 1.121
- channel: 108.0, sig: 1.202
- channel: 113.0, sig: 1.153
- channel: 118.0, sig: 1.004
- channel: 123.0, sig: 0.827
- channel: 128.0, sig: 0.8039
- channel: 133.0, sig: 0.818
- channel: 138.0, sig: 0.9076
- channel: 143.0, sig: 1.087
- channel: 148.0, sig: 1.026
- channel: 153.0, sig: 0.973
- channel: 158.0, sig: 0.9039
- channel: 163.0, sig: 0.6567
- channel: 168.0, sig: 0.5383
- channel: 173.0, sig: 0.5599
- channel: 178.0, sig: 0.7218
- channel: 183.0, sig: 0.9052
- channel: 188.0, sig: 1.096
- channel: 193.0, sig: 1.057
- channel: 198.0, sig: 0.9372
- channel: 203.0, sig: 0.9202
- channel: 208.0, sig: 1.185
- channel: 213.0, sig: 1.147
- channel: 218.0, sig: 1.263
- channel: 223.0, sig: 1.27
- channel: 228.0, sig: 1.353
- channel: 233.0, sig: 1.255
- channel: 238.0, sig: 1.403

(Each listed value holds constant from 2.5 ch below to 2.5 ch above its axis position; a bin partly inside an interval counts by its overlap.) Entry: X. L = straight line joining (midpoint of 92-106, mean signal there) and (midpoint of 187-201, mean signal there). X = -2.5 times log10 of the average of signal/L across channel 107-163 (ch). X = 0.14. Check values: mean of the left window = 1.12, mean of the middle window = 0.953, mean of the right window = 1.02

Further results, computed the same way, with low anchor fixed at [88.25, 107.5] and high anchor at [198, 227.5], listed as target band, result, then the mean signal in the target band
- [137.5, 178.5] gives 0.36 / 0.82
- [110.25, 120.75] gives 0.06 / 1.08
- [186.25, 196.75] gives 0.09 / 1.06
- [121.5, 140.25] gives 0.33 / 0.839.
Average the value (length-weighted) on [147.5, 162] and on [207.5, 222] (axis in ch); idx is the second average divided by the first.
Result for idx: 1.30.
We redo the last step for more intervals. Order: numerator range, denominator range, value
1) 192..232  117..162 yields 1.25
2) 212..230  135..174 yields 1.50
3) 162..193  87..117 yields 0.68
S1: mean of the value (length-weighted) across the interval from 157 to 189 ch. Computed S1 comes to 0.747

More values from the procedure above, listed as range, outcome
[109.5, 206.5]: 0.896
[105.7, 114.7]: 1.18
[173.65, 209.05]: 0.944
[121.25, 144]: 0.878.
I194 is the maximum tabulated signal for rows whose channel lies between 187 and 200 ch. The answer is 1.096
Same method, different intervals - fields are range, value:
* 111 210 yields 1.185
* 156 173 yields 0.9039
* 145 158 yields 1.026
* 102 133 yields 1.202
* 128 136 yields 0.818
